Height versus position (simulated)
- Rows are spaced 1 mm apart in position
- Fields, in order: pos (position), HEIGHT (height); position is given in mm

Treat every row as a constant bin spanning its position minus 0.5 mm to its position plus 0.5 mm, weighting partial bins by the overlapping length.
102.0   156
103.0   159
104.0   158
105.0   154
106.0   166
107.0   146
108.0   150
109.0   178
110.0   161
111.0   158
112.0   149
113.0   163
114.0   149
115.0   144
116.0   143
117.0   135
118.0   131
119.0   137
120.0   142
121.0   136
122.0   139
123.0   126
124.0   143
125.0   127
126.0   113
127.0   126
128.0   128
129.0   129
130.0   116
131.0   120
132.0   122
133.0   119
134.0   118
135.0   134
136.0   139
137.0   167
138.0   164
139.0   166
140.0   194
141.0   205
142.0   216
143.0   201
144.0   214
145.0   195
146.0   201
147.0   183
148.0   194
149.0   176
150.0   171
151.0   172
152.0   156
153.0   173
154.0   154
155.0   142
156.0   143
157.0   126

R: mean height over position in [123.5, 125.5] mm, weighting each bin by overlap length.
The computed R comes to 135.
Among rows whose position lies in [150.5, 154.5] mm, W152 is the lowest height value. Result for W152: 154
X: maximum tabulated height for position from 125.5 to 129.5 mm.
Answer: 129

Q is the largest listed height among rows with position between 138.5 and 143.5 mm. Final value 216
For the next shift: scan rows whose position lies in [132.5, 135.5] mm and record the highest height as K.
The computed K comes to 134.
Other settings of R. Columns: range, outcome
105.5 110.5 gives 160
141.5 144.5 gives 210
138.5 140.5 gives 180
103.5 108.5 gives 155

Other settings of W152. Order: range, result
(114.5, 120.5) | 131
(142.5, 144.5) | 201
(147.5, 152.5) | 156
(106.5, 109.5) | 146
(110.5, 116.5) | 143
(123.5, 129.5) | 113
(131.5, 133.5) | 119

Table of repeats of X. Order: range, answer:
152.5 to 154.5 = 173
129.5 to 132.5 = 122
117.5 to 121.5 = 142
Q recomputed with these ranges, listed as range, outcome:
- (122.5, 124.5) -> 143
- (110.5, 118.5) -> 163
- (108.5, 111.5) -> 178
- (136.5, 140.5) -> 194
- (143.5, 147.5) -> 214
